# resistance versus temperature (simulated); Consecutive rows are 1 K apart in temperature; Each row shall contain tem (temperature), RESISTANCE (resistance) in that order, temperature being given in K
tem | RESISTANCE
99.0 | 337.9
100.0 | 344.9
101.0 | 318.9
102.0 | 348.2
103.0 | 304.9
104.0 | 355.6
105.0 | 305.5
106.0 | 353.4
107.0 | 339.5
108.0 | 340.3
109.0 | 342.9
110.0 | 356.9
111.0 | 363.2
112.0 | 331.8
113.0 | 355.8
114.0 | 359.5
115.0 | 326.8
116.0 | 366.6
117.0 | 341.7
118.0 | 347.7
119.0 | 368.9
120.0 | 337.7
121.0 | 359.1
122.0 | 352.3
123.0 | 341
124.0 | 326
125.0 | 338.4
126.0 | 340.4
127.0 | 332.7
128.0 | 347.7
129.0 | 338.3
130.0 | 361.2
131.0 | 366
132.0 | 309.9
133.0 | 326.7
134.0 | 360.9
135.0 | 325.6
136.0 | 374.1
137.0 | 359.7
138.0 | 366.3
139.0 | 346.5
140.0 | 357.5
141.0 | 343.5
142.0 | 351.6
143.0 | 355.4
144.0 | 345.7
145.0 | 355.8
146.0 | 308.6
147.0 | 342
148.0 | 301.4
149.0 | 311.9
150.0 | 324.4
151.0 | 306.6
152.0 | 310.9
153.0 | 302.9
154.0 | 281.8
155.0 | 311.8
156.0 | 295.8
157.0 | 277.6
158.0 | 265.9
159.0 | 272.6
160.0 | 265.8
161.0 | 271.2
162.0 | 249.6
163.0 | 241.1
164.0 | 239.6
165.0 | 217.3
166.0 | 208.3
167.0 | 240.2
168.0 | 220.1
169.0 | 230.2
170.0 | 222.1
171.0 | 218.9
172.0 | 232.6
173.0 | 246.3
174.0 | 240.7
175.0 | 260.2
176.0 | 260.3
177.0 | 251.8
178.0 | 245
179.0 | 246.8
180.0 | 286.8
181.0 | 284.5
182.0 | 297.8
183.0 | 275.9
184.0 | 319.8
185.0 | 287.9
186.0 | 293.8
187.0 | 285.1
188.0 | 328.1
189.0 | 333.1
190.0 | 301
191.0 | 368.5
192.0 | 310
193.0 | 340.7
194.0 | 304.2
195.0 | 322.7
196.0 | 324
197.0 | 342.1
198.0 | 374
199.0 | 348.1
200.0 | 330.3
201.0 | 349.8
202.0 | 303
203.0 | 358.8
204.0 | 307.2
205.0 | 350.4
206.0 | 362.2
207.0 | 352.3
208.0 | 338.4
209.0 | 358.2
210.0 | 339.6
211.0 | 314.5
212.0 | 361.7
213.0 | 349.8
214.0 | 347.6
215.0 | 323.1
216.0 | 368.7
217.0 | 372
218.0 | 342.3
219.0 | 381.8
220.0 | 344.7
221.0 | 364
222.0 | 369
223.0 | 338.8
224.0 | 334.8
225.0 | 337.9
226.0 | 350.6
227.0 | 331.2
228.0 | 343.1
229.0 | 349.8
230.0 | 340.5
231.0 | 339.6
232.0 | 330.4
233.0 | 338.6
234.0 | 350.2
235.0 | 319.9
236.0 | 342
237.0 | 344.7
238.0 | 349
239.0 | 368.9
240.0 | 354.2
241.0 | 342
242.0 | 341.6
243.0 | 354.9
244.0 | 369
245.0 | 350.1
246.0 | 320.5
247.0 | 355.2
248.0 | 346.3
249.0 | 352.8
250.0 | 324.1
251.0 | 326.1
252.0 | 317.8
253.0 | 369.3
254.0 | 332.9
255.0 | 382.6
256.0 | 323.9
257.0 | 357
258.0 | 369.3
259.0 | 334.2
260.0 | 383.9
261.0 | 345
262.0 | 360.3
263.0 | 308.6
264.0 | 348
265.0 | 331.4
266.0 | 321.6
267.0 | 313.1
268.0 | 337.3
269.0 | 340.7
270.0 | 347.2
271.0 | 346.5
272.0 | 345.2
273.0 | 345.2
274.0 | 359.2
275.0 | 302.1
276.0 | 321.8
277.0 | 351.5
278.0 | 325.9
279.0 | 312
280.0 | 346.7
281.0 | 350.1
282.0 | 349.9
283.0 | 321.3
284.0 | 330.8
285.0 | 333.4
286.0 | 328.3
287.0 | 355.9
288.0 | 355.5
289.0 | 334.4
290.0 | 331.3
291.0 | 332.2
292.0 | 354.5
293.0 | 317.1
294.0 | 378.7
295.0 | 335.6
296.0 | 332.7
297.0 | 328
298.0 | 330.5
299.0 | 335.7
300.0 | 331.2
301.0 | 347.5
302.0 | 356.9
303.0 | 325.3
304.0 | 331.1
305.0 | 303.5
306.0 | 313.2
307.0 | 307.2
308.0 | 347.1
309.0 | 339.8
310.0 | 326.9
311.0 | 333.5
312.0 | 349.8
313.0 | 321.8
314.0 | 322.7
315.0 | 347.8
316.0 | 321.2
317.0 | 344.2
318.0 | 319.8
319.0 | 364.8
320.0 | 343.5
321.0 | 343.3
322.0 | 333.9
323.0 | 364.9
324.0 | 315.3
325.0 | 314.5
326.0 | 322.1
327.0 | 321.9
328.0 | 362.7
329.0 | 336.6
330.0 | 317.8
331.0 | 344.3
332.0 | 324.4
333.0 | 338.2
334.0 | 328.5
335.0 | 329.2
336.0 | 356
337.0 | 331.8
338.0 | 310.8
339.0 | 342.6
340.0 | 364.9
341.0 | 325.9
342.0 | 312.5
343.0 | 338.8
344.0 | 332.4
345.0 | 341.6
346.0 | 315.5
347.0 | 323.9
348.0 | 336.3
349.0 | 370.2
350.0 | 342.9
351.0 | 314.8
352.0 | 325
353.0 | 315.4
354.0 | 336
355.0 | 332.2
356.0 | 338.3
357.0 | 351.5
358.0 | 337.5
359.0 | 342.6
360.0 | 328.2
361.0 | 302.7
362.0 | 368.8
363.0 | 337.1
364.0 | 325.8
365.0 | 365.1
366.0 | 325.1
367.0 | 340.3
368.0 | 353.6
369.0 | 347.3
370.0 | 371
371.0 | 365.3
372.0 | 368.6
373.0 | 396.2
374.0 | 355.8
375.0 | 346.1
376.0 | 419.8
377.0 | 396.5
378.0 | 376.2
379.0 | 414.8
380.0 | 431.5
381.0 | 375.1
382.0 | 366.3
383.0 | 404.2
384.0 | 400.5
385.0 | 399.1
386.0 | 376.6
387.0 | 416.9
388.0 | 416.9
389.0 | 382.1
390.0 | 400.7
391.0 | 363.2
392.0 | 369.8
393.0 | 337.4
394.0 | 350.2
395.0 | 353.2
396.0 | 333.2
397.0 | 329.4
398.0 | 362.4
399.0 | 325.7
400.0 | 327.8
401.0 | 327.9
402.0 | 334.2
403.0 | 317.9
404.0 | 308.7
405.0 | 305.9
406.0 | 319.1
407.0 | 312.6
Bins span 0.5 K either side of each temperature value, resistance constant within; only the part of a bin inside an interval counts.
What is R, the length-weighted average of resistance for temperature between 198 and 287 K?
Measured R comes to 343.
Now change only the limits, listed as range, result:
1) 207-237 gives 346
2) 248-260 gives 346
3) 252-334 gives 337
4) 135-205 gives 298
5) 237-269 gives 345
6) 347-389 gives 362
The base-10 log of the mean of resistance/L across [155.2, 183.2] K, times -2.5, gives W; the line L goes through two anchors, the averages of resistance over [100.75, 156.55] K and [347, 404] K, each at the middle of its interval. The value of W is 0.33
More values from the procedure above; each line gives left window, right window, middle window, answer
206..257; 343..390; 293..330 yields 0.062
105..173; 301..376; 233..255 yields -0.057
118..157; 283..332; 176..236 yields 0.020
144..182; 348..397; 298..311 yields 0.005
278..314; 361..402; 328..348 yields 0.055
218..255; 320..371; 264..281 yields 0.024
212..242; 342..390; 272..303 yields 0.046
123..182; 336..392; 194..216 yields -0.095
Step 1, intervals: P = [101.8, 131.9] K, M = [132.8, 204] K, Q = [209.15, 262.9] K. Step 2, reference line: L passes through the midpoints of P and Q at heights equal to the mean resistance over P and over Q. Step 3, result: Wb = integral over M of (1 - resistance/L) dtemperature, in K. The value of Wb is 9.51 K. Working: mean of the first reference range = 345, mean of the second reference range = 347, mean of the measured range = 299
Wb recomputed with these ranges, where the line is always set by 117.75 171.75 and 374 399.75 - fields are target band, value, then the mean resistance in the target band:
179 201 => 0.44 K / 316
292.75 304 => 0.46 K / 338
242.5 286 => 0.27 K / 341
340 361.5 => 2.03 K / 332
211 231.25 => -1.08 K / 349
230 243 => -0.32 K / 344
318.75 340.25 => 1.48 K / 336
